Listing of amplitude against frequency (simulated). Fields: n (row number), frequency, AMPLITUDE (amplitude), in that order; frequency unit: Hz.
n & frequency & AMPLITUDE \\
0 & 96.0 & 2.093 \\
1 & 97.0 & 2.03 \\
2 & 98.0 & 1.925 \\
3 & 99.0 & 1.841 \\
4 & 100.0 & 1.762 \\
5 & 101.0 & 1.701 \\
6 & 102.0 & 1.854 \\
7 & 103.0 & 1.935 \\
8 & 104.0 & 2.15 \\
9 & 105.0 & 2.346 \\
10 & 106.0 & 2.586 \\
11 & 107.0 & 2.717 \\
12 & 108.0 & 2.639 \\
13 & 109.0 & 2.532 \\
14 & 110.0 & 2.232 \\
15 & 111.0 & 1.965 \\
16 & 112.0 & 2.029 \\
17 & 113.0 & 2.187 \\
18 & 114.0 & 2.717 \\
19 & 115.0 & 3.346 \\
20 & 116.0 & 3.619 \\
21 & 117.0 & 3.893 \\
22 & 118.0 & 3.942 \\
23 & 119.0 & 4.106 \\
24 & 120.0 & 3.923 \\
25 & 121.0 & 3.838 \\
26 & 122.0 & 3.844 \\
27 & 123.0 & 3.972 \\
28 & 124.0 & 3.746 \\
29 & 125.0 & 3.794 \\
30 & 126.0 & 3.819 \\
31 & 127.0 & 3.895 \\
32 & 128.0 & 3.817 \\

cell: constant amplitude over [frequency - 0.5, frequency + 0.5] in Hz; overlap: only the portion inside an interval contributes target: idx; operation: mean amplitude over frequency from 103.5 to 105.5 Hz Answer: 2.25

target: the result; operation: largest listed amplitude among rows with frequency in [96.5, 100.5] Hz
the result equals 2.03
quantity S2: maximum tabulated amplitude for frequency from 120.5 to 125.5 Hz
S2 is 3.972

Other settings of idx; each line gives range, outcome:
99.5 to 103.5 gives 1.81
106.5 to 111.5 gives 2.42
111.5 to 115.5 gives 2.57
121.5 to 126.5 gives 3.83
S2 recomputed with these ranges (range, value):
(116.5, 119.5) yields 4.106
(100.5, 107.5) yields 2.717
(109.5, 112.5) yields 2.232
